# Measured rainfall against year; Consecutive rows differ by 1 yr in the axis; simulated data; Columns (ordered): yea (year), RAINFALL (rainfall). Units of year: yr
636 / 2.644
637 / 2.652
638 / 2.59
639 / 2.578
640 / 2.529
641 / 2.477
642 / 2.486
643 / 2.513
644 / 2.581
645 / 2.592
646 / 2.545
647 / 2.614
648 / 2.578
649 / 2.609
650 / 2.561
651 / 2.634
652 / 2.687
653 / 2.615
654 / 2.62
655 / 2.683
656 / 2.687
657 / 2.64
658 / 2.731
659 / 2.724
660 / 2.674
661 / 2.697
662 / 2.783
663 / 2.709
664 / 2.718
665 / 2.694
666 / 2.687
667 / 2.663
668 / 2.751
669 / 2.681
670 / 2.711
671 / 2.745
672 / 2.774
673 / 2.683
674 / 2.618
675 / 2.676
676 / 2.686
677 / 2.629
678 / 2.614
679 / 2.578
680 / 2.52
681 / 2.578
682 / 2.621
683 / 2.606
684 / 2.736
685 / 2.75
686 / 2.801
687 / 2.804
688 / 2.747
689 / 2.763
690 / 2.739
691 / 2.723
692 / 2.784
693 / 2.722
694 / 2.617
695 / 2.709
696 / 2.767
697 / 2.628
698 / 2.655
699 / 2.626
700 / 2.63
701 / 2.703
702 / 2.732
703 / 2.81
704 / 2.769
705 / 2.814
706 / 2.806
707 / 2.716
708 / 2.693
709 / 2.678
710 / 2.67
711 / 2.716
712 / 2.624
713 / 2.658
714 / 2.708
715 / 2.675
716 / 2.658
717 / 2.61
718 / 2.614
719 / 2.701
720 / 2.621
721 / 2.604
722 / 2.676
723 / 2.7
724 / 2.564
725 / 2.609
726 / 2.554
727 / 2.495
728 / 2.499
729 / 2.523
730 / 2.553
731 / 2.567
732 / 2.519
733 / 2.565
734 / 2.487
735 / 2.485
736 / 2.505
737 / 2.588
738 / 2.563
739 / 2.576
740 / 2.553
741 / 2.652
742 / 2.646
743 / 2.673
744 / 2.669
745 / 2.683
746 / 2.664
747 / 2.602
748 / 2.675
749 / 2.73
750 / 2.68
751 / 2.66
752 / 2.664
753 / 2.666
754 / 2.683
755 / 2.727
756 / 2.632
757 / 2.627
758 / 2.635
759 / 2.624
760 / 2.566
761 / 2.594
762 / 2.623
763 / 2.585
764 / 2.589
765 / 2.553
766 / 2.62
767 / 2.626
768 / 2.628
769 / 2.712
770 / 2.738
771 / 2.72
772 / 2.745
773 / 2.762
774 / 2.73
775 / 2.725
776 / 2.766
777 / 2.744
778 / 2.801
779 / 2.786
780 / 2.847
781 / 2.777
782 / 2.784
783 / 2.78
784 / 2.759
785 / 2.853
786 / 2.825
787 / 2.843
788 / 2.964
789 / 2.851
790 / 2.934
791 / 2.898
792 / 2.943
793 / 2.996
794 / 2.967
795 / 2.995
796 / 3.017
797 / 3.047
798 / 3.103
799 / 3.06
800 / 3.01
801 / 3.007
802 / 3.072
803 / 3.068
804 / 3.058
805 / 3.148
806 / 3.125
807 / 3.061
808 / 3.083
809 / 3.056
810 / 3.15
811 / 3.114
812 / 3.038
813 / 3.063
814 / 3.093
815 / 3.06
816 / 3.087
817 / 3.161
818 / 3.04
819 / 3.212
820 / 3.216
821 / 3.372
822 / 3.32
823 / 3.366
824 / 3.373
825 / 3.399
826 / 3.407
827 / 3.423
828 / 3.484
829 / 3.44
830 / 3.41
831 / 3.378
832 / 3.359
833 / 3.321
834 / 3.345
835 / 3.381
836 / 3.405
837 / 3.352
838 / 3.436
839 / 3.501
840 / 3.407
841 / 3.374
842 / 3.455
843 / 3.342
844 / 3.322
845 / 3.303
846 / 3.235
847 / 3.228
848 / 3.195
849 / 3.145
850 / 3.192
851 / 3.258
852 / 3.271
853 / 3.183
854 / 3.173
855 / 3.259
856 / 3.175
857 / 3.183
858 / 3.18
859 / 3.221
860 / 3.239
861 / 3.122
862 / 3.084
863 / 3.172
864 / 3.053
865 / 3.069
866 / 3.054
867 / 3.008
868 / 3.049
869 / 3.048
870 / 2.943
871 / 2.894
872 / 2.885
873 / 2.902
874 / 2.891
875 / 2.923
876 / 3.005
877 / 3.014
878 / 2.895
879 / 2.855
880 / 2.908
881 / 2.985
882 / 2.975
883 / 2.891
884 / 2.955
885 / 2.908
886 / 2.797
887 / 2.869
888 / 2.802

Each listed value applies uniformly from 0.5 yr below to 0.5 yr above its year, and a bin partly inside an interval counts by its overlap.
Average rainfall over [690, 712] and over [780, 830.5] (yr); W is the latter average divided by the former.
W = 1.1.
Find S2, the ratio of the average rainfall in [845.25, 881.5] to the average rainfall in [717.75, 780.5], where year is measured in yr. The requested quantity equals 1.2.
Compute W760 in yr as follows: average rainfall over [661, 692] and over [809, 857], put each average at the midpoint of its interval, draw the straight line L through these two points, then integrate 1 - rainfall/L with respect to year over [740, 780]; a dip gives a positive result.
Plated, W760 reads 4.43 yr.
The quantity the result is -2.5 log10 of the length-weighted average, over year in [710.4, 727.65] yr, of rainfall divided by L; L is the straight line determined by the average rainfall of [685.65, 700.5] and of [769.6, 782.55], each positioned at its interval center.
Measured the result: 0.039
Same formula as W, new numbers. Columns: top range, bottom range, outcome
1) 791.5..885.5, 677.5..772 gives 1.19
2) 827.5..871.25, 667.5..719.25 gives 1.20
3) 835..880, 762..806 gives 1.11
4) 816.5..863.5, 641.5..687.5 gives 1.24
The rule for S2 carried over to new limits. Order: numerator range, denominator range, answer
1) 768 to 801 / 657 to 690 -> 1.06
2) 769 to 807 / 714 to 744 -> 1.12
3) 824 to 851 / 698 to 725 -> 1.25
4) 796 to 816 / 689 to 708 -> 1.13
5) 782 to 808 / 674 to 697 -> 1.11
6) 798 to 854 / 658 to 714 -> 1.20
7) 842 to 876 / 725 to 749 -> 1.21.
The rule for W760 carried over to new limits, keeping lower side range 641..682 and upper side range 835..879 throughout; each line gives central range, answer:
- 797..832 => -1.6 yr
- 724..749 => 2.3 yr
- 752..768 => 1.6 yr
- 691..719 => 0.7 yr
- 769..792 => 1.2 yr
